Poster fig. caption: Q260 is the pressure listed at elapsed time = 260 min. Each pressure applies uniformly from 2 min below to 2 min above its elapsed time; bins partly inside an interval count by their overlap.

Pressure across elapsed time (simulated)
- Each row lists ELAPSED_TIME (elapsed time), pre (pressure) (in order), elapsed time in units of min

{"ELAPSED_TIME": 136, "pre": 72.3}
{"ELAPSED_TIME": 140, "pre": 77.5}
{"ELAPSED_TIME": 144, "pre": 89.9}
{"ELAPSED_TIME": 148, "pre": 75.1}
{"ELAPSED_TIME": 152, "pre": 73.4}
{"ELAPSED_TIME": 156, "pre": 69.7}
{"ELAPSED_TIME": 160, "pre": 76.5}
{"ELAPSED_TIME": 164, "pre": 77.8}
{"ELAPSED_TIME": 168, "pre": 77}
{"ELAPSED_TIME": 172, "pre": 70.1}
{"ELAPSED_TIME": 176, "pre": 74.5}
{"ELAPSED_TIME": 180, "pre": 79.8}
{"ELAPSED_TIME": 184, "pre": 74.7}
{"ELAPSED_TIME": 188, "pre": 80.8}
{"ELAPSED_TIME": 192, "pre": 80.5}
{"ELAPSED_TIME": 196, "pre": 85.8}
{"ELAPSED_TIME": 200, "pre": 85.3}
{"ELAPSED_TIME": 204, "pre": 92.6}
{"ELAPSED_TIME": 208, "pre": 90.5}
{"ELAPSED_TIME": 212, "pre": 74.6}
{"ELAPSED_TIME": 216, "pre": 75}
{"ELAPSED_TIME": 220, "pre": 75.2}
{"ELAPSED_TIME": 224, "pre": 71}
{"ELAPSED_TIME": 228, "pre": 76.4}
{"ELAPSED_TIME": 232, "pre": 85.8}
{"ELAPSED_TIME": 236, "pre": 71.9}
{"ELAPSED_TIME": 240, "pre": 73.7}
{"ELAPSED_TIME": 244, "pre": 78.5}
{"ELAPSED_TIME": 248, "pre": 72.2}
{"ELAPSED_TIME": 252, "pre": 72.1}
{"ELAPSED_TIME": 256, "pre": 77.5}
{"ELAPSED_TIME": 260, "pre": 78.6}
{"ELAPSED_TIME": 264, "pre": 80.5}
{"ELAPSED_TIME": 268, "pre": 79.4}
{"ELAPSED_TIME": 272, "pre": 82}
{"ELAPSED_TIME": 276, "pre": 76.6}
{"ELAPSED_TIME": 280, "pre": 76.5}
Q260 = 78.6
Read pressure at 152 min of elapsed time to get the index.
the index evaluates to 73.4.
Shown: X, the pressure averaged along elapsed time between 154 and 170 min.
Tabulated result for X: 75.2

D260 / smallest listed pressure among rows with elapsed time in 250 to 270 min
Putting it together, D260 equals 72.1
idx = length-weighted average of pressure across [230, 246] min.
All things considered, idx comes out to 77.5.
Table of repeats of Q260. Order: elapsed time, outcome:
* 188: 80.8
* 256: 77.5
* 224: 71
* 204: 92.6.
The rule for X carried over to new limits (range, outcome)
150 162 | 73.2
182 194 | 78.7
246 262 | 75.1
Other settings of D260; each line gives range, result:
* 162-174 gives 70.1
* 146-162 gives 69.7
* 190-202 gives 80.5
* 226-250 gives 71.9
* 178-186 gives 74.7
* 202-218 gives 74.6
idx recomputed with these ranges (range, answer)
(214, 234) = 76.7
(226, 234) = 81.1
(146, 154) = 74.2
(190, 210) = 86.9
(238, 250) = 74.8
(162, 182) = 75.8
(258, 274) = 80.1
